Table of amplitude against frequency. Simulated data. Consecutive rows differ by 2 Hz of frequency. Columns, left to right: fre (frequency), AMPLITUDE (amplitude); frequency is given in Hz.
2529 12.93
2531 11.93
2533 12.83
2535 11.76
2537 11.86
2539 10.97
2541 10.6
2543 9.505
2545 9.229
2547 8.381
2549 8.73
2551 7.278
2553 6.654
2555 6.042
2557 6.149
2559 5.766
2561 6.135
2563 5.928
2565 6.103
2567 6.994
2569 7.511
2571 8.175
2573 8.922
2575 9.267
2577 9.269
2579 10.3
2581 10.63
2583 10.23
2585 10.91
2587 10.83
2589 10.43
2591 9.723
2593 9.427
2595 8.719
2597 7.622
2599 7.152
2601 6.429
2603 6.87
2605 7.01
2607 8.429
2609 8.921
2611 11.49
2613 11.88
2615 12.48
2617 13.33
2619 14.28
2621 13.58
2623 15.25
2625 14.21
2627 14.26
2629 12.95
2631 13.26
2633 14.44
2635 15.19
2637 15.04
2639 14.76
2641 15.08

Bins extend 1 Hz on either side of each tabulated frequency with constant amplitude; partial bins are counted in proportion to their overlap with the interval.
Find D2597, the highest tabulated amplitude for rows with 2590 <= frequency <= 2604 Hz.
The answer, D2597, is 9.723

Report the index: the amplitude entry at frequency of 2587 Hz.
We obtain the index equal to 10.83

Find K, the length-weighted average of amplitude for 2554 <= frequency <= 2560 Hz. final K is 5.99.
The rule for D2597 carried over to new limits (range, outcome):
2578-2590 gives 10.91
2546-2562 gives 8.73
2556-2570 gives 7.511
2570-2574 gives 8.922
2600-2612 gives 11.49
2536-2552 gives 11.86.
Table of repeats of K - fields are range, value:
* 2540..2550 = 9.29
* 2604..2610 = 8.12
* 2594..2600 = 7.83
